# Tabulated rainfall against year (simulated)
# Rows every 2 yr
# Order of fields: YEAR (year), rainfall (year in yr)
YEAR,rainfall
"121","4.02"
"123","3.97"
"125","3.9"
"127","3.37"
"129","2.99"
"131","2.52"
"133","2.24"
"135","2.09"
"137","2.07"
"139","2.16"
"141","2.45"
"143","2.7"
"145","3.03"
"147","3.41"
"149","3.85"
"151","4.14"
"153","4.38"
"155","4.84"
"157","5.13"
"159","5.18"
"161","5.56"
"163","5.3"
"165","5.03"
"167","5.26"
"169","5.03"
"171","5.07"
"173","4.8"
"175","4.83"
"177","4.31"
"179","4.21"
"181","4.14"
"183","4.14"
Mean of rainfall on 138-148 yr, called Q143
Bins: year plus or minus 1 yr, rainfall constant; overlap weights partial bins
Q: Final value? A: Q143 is 2.75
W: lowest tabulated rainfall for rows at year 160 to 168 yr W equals 5.03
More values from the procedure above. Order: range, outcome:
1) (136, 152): 2.07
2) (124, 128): 3.37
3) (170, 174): 4.8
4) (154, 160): 4.84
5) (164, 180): 4.21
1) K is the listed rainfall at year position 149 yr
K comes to 3.85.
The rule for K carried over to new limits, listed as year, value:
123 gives 3.97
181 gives 4.14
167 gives 5.26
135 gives 2.09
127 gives 3.37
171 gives 5.07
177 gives 4.31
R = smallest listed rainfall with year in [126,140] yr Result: 2.07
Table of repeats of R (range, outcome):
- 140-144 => 2.45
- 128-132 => 2.52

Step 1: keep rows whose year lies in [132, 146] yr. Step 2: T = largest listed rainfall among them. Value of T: 3.03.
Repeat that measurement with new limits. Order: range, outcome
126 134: 3.37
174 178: 4.83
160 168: 5.56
